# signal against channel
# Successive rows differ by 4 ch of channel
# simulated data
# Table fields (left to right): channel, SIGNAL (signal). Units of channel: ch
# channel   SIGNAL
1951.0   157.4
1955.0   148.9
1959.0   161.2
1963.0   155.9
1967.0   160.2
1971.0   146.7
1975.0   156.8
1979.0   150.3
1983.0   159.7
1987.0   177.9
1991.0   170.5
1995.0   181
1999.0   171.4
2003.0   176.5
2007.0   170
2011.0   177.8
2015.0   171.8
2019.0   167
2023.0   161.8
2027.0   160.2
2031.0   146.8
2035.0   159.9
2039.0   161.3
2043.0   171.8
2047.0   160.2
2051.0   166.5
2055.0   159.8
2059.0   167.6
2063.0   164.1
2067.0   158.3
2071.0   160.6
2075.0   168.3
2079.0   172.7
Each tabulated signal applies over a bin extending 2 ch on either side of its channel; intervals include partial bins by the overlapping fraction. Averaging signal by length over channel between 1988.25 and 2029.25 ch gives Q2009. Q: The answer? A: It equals 171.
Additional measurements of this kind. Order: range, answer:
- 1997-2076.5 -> 165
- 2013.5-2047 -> 162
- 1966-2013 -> 167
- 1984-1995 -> 174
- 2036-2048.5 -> 164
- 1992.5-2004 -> 176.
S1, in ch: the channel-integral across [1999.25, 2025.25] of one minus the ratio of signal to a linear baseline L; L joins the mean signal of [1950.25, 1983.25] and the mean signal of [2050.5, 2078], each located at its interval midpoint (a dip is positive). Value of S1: -1.9 ch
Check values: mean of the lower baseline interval 155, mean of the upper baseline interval 164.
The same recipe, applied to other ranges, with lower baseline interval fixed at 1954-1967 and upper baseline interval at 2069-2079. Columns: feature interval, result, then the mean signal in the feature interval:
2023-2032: 0.3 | 156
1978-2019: -2.9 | 171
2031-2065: 0.2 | 163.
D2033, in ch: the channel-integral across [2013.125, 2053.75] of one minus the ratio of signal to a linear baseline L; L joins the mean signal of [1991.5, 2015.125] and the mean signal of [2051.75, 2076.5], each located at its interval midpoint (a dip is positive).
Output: 1.5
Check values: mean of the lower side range 175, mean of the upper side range 163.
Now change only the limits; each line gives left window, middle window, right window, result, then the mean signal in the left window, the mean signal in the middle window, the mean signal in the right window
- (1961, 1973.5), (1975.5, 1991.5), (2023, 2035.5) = -0.9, 154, 163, 156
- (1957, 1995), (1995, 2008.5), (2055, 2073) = -1.1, 161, 174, 162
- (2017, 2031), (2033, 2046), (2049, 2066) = -0.1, 161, 164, 164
